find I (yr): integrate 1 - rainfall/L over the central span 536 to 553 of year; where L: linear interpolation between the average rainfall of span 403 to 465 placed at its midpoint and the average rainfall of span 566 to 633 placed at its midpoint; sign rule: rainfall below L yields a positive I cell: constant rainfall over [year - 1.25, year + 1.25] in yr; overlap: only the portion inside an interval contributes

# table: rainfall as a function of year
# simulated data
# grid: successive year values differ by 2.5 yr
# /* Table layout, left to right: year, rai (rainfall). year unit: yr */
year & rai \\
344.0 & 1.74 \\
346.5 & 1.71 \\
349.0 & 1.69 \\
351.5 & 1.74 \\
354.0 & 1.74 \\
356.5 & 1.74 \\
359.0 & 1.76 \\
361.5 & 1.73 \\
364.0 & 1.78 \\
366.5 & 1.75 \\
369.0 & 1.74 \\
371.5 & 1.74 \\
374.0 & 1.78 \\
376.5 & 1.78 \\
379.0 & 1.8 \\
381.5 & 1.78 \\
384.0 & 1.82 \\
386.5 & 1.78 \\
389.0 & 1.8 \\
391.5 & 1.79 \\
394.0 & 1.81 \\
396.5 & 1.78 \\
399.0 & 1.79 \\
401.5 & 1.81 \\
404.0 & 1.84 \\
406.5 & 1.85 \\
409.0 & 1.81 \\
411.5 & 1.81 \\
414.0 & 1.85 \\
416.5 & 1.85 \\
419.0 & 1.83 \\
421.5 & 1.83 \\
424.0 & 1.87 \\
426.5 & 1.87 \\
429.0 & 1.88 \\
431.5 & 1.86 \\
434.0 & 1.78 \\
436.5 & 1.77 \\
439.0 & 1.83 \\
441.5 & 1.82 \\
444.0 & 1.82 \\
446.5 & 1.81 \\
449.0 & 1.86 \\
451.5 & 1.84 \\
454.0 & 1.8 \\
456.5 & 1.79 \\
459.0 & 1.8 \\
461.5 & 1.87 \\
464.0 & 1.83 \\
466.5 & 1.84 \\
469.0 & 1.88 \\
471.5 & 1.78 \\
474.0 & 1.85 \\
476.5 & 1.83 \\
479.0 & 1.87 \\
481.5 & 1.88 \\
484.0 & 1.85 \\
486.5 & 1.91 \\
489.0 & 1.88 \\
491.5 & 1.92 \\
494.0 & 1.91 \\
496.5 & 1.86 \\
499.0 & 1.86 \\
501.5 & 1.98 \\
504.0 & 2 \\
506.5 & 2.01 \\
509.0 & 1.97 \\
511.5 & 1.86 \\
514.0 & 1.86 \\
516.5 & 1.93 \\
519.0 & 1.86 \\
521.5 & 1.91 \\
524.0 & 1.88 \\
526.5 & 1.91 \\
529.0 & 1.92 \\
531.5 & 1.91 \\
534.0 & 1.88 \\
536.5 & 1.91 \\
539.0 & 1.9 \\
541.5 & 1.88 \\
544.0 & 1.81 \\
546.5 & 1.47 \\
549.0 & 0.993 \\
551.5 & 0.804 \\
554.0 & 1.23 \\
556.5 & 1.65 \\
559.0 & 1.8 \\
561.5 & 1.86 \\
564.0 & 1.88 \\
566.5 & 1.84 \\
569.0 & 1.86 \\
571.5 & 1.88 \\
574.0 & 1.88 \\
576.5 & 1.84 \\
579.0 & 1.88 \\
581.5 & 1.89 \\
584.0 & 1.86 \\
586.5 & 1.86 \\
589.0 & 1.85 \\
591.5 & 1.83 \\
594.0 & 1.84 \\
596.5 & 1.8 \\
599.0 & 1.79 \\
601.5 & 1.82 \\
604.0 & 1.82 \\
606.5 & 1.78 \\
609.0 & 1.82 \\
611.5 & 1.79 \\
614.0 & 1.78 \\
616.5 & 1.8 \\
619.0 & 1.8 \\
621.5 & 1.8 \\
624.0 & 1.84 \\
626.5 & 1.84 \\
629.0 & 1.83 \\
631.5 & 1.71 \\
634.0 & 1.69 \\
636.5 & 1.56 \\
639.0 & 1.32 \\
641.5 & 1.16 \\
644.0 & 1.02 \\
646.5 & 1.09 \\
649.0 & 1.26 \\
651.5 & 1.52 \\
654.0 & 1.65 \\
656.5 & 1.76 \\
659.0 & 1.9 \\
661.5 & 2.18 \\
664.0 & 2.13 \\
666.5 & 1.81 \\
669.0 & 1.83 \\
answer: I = 2.9 yr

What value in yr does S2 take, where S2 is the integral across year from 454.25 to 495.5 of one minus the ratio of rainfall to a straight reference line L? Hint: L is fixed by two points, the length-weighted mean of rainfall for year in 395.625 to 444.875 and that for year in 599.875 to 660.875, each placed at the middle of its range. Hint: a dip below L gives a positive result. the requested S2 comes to -1.7 yr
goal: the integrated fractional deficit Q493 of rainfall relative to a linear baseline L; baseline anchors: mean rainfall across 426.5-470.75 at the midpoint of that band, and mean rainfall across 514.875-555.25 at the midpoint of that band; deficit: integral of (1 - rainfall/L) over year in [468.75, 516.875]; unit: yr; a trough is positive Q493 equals -3.6 yr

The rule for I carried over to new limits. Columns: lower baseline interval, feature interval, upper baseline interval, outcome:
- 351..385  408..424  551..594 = -0.63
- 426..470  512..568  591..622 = 2.53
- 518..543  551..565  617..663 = 1.94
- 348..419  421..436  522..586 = -0.59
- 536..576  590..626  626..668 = -3.86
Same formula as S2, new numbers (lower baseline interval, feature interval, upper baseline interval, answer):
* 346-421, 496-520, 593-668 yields -2.50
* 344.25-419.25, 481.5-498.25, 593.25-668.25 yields -1.36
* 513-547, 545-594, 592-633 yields 3.70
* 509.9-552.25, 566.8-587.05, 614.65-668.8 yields -1.79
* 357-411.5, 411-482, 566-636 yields -1.52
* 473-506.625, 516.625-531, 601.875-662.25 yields -0.47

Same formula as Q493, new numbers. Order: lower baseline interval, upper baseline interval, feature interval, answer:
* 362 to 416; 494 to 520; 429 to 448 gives 0.3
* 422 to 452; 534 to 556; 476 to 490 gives -1.4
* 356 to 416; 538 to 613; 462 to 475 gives -0.5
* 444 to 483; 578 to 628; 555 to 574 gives 0.1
